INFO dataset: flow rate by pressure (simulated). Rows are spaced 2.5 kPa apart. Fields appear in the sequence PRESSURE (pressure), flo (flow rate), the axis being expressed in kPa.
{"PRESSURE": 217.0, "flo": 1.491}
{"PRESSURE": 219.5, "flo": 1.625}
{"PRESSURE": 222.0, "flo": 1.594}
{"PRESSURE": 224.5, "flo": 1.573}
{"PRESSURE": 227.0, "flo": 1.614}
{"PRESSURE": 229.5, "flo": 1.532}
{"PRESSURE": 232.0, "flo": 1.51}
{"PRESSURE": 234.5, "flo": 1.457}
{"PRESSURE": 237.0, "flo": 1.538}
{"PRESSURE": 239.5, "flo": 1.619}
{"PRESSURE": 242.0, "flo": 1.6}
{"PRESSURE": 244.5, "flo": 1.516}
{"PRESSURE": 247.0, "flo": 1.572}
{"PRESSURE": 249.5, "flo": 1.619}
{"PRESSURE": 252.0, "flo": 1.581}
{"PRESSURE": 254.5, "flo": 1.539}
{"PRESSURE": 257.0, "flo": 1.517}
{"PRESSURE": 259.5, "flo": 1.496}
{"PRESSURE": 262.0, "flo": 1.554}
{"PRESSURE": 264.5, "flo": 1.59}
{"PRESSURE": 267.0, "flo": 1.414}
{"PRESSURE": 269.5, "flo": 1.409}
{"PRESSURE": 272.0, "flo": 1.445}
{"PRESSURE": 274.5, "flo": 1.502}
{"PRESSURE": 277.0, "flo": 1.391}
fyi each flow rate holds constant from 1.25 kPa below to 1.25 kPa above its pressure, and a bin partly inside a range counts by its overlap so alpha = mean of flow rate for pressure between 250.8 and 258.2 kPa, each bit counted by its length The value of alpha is 1.55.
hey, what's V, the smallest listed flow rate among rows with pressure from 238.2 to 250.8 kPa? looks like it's 1.516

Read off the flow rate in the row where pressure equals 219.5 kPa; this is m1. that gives 1.625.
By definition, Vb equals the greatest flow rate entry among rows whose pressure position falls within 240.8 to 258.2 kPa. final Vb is 1.619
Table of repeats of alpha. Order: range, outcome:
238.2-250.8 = 1.58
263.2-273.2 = 1.47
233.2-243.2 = 1.55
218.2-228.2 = 1.6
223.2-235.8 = 1.54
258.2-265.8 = 1.55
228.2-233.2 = 1.52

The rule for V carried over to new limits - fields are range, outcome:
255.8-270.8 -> 1.409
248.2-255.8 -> 1.539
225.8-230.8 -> 1.532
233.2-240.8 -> 1.457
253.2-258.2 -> 1.517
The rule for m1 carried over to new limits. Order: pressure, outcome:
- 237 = 1.538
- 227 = 1.614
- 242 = 1.6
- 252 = 1.581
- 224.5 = 1.573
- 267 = 1.414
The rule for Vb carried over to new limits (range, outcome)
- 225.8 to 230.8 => 1.614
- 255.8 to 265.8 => 1.59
